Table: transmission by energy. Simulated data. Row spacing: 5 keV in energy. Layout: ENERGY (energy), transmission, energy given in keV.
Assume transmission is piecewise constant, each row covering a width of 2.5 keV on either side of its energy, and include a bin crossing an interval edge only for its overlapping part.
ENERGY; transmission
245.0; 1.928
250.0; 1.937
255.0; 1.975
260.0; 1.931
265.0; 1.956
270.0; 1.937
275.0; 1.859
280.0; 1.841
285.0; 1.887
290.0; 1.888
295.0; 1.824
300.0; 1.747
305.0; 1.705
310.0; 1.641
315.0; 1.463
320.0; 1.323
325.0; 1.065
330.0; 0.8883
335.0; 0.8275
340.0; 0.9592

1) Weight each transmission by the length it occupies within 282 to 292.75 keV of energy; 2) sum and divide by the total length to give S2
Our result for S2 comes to 1.88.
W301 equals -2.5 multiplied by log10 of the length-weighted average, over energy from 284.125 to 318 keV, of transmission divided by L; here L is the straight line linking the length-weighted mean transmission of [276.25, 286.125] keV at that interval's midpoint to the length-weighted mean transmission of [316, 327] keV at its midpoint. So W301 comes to -0.11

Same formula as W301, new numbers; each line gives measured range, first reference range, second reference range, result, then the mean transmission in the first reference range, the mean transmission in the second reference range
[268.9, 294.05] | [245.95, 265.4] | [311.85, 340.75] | -0.15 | 1.95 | 1.11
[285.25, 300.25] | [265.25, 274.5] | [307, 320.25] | -0.08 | 1.92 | 1.51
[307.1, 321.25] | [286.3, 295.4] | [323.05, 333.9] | -0.15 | 1.87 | 0.953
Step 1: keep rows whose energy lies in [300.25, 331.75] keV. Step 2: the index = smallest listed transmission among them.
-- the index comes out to 0.8883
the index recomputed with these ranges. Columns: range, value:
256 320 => 1.323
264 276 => 1.859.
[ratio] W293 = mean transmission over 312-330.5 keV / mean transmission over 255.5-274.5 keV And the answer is 0.6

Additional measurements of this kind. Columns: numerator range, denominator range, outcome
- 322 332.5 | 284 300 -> 0.54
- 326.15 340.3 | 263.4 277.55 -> 0.47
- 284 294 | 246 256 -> 0.96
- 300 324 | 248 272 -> 0.78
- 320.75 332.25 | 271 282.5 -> 0.55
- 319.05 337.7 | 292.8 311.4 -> 0.58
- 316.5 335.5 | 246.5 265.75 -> 0.55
